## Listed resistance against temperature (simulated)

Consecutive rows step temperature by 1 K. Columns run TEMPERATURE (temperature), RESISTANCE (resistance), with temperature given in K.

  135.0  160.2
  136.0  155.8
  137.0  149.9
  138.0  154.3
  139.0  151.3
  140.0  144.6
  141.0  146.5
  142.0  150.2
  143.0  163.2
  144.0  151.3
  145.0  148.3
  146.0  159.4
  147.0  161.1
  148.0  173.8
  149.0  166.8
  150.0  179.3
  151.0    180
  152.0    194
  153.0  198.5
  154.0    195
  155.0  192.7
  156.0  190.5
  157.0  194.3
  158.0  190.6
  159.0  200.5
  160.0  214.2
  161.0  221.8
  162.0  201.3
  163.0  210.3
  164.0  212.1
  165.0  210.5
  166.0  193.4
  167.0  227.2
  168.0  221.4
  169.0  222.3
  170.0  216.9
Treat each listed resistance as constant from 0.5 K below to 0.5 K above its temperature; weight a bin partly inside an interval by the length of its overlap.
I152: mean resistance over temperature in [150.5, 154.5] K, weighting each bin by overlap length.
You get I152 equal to 192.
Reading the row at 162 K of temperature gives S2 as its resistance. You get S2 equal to 201.3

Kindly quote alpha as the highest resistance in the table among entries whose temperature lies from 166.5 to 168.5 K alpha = 227.2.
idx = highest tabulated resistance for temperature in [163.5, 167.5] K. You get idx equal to 227.2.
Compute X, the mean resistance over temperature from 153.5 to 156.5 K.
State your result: 193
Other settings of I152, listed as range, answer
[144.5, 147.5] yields 156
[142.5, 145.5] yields 154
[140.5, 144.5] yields 153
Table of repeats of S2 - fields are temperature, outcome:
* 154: 195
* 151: 180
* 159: 200.5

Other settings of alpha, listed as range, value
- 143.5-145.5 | 151.3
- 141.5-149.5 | 173.8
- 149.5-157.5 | 198.5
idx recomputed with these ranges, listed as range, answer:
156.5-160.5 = 214.2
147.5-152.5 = 194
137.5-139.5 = 154.3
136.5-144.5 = 163.2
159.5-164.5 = 221.8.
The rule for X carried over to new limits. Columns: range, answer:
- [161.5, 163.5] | 206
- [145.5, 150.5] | 168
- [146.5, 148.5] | 167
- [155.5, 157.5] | 192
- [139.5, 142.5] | 147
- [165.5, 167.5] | 210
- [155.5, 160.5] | 198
